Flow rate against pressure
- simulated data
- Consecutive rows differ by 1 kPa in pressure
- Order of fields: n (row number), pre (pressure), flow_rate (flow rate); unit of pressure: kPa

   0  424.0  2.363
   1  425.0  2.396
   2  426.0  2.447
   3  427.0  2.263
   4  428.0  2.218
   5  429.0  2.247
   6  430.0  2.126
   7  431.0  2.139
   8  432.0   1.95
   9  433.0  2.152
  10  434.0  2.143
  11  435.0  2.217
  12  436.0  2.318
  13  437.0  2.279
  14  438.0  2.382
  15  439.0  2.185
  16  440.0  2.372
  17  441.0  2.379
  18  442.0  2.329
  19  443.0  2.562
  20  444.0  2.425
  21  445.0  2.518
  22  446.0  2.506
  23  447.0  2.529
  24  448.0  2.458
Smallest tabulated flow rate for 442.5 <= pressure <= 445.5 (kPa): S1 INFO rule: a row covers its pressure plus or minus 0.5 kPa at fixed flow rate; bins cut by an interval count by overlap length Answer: 2.425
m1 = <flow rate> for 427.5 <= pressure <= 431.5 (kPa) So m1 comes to 2.18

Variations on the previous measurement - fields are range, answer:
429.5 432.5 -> 2.07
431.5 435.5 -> 2.12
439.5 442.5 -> 2.36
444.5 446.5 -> 2.51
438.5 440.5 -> 2.28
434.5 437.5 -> 2.27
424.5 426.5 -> 2.42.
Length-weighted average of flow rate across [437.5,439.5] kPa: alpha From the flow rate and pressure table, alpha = 2.28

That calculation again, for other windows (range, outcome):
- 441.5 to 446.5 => 2.47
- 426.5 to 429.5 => 2.24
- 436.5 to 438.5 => 2.33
